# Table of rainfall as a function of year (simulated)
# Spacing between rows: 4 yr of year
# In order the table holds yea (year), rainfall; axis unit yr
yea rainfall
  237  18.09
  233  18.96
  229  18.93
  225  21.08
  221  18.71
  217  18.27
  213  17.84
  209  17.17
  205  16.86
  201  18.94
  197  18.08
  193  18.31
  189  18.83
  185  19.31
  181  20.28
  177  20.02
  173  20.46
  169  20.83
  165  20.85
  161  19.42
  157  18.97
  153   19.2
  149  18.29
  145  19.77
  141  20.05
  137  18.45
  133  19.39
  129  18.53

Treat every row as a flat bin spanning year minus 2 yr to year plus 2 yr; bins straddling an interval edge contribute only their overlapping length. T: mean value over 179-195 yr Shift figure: 19.2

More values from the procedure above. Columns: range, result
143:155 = 19.1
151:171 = 19.9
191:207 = 18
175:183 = 20.1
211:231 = 19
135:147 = 19.4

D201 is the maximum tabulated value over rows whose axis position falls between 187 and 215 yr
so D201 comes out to 18.94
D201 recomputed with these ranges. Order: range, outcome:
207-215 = 17.84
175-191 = 20.28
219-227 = 21.08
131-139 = 19.39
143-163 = 19.77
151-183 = 20.85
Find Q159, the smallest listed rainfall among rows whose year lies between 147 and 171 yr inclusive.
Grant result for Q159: 18.29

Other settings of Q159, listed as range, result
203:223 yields 16.86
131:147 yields 18.45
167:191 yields 18.83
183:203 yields 18.08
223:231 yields 18.93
